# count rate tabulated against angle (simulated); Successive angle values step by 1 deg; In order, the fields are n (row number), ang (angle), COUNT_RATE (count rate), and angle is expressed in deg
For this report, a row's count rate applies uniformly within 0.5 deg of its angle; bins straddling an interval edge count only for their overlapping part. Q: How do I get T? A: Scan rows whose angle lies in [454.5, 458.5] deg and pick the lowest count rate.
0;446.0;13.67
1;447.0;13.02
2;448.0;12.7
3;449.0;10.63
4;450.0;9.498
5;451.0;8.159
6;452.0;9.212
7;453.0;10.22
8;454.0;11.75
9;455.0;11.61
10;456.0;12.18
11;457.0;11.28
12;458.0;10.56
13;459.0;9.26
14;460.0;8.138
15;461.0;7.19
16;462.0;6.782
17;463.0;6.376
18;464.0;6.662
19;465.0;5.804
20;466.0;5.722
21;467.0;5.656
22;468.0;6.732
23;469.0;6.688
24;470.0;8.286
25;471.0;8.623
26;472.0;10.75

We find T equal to 10.56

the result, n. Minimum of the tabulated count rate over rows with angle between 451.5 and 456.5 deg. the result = 9.212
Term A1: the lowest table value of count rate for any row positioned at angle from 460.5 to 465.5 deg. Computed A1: 5.804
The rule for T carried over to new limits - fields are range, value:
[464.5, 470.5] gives 5.656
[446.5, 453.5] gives 8.159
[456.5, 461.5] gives 7.19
